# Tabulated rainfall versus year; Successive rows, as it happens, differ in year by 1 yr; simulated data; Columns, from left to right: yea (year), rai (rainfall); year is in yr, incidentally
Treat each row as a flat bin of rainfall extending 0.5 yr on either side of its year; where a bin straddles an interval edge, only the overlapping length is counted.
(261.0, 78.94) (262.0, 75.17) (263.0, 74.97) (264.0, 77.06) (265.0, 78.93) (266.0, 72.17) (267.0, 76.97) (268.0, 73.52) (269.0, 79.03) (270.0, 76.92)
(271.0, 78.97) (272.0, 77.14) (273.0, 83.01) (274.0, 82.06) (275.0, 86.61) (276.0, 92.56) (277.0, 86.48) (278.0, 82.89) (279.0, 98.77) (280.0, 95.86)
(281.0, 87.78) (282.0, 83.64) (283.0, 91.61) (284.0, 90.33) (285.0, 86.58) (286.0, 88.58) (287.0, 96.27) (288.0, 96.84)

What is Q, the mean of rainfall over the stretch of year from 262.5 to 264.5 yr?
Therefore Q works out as 76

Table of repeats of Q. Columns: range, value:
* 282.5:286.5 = 89.3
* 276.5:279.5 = 89.4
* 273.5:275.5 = 84.3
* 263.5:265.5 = 78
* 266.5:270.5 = 76.6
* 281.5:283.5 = 87.6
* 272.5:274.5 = 82.5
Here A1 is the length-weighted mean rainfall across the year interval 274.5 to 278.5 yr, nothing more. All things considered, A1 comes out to 87.1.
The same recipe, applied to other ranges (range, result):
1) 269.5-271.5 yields 77.9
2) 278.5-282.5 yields 91.5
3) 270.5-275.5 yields 81.6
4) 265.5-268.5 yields 74.2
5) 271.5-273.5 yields 80.1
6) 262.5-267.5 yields 76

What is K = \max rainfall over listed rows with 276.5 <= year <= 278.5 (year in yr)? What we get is 86.48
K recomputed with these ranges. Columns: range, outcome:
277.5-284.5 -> 98.77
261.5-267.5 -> 78.93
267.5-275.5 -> 86.61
